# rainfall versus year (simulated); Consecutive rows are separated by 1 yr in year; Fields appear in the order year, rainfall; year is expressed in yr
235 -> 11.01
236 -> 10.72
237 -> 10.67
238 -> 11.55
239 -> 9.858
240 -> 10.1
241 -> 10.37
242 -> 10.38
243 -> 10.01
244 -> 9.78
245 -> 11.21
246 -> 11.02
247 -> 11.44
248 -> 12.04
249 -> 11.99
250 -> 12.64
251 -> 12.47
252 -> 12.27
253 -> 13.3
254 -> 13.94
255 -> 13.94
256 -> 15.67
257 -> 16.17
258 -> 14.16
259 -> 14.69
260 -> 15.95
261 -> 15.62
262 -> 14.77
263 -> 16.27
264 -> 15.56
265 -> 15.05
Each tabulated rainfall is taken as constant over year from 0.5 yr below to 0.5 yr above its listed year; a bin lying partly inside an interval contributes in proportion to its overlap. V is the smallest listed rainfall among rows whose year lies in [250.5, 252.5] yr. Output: 12.27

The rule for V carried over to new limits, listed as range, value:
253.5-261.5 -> 13.94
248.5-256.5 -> 11.99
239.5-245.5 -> 9.78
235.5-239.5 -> 9.858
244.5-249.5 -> 11.02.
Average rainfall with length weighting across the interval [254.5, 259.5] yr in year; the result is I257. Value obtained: 14.9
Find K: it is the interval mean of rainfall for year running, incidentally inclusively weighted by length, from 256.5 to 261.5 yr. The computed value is 15.3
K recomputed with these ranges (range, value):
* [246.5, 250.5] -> 12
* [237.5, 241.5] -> 10.5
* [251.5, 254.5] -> 13.2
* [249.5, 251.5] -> 12.6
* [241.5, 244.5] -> 10.1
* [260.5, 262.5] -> 15.2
